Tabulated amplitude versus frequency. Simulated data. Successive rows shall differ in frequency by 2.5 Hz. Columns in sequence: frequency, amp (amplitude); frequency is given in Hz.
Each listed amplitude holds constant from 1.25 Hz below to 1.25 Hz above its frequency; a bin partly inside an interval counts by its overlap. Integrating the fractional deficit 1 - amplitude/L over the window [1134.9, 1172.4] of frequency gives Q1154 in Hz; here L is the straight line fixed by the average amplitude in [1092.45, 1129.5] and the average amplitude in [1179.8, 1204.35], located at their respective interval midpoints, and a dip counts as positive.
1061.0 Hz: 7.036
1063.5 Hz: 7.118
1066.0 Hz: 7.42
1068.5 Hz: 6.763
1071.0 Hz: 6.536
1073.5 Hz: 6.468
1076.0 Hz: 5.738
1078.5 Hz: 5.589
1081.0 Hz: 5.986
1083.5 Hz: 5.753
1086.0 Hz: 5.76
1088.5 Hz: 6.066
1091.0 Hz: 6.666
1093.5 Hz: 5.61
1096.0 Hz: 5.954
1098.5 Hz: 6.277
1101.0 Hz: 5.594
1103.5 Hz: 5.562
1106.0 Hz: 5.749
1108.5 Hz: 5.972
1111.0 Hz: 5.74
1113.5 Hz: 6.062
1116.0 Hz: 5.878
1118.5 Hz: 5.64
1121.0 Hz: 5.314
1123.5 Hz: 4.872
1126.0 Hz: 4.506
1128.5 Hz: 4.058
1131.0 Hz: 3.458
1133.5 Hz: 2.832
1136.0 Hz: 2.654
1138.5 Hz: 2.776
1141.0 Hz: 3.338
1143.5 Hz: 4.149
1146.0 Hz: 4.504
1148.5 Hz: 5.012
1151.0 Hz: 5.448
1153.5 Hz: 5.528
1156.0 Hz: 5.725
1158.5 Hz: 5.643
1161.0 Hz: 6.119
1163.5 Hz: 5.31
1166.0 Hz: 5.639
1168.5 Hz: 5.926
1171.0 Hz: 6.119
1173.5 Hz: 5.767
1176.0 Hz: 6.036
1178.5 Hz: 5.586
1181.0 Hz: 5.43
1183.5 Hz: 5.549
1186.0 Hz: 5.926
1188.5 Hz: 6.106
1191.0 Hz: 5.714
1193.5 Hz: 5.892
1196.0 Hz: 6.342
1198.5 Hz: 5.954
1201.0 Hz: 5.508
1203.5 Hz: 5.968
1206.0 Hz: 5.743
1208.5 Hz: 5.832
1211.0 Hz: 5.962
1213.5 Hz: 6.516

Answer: 5.01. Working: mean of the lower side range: 5.53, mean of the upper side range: 5.84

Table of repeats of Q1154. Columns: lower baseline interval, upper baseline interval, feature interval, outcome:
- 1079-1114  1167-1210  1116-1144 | 8.7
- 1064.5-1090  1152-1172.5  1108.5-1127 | 1.6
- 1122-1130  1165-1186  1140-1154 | 1.1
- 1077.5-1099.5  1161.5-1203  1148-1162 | 0.6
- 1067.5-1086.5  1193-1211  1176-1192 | 0.5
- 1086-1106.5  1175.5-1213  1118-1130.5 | 2.5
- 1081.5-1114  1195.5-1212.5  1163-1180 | 0.3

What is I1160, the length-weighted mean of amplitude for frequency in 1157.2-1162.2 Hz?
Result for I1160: 5.88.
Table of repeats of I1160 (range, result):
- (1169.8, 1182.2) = 5.79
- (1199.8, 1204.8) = 5.74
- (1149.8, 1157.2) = 5.57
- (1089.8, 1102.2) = 6.02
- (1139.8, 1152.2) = 4.49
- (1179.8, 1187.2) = 5.63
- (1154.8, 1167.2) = 5.69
